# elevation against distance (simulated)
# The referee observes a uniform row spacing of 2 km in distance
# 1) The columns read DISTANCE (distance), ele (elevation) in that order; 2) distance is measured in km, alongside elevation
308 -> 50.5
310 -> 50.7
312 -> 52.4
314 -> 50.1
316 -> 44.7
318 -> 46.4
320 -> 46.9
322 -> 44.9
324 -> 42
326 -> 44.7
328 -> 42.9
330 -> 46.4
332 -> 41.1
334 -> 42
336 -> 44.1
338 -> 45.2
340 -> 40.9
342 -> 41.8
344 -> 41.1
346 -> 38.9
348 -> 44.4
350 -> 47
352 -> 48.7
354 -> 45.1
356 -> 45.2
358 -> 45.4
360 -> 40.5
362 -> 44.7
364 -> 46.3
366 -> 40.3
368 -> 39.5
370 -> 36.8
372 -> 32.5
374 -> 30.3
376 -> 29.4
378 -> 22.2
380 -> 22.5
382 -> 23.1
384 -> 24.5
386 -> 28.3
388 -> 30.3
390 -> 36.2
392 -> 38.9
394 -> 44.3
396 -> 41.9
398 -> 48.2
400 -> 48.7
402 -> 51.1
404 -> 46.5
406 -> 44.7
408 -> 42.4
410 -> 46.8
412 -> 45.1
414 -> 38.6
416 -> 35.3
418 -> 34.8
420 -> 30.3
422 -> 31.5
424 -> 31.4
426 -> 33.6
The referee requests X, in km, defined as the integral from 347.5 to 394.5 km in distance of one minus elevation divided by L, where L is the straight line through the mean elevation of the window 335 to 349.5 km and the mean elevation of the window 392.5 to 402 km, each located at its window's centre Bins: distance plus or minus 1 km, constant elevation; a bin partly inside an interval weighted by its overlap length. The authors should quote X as 7.86 km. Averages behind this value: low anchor 42.5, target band 36.8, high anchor 46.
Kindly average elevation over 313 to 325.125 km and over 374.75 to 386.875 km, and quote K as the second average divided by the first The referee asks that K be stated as 0.55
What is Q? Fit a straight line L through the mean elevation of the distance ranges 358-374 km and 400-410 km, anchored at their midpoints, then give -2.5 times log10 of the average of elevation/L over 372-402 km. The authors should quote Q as 0.271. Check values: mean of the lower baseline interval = 39.8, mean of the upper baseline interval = 46.5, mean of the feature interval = 34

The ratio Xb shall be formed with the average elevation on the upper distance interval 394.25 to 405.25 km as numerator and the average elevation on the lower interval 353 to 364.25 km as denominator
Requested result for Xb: 1.06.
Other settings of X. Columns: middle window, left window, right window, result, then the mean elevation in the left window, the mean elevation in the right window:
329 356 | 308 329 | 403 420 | 0.97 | 46.8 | 41.1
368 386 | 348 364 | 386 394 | 5.03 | 45.2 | 35.4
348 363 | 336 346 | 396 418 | -0.93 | 42.1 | 44.2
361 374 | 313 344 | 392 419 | 1.36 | 44.2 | 43.5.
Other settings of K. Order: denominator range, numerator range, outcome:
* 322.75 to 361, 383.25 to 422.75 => 0.91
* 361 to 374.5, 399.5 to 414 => 1.18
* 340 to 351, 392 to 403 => 1.09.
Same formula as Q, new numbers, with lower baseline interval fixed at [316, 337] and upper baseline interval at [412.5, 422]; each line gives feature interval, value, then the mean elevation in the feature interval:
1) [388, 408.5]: -0.18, 43.7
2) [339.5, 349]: 0.02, 41.4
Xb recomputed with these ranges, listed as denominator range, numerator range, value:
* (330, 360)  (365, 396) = 0.74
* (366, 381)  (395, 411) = 1.49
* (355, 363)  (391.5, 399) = 0.99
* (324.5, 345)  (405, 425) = 0.89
